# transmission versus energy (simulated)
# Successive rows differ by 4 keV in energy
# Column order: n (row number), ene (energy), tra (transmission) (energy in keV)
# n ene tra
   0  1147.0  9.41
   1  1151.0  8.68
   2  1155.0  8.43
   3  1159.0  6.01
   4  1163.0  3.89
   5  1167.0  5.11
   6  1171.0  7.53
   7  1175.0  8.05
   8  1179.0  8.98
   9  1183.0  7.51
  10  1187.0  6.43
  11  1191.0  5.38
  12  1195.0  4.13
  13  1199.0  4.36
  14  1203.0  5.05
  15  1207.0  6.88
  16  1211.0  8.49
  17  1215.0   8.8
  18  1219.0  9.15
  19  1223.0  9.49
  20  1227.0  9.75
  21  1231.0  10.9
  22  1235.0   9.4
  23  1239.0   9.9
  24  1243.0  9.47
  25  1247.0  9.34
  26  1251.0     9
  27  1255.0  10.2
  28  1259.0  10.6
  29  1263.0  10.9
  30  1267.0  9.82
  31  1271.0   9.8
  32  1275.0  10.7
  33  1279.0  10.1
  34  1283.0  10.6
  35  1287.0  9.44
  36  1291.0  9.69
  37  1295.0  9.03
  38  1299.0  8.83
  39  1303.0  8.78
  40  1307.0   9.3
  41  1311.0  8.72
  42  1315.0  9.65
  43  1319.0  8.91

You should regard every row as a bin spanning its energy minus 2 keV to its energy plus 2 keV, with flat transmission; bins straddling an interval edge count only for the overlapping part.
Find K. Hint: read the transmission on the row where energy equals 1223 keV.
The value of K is 9.49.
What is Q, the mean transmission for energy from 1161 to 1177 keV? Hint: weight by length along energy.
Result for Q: 6.15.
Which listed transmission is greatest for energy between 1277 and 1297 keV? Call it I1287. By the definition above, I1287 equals 10.6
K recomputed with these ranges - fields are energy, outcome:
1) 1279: 10.1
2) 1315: 9.65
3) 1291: 9.69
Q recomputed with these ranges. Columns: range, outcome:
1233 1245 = 9.59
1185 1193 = 5.9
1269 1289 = 10.1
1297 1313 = 8.91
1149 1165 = 6.75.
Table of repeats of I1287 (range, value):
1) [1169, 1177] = 8.05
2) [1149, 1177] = 8.68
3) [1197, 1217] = 8.8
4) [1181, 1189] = 7.51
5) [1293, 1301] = 9.03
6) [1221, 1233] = 10.9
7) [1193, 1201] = 4.36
